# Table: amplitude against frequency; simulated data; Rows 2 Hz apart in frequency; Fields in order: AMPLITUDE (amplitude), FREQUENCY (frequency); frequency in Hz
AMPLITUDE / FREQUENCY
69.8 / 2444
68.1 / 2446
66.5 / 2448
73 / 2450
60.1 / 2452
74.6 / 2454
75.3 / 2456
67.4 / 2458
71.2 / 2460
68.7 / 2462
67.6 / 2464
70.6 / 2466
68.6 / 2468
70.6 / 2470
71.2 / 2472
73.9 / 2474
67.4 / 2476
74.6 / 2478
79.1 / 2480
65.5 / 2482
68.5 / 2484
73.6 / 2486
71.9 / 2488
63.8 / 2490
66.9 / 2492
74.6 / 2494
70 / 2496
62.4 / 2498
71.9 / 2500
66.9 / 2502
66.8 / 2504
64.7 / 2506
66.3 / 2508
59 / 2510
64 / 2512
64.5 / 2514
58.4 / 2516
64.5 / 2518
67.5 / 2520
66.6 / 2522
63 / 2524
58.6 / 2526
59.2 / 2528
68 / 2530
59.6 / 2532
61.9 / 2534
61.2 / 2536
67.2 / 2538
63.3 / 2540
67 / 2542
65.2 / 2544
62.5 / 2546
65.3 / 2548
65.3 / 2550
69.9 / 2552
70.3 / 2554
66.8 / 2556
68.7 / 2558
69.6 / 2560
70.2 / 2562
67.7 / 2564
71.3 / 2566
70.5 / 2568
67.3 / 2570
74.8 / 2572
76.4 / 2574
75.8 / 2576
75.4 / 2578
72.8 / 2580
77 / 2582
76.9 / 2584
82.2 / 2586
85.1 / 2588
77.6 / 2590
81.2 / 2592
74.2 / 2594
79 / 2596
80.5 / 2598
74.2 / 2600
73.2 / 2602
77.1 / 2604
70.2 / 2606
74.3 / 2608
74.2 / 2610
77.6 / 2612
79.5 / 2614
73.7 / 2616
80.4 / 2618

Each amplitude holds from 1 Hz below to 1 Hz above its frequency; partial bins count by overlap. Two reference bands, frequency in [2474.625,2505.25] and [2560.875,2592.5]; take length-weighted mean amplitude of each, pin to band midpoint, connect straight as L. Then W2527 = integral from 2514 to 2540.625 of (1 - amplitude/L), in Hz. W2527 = 3.29 Hz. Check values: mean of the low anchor 69.6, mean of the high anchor 75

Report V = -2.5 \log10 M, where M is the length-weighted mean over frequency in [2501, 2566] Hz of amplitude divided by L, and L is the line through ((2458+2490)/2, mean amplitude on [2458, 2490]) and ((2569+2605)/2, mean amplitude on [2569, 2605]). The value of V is 0.14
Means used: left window 70.5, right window 76.7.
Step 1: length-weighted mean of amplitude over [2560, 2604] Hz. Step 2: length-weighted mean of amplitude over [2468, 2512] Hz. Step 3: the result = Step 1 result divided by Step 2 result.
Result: 1.09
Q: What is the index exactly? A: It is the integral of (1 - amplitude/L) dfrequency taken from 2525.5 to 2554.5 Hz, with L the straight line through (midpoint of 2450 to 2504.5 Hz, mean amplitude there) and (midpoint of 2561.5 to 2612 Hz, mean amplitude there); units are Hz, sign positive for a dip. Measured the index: 3.4 Hz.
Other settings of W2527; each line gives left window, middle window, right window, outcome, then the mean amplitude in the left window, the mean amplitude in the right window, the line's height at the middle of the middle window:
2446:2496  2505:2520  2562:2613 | 1.8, 70.2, 75.4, 72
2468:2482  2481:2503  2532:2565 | 0.6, 72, 66.2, 70.6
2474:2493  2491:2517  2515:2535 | 0.3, 70.3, 62.7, 66.6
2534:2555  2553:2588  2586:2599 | 0.2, 65.5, 79.8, 73.3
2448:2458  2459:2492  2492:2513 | -0.9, 70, 66.7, 68.5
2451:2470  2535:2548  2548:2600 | 1.4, 69.4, 73.7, 72.5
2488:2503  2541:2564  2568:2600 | 2.0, 68.3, 76.8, 73.8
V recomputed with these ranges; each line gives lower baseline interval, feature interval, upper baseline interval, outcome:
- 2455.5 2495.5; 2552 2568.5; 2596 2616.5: 0.07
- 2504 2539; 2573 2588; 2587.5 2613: -0.06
